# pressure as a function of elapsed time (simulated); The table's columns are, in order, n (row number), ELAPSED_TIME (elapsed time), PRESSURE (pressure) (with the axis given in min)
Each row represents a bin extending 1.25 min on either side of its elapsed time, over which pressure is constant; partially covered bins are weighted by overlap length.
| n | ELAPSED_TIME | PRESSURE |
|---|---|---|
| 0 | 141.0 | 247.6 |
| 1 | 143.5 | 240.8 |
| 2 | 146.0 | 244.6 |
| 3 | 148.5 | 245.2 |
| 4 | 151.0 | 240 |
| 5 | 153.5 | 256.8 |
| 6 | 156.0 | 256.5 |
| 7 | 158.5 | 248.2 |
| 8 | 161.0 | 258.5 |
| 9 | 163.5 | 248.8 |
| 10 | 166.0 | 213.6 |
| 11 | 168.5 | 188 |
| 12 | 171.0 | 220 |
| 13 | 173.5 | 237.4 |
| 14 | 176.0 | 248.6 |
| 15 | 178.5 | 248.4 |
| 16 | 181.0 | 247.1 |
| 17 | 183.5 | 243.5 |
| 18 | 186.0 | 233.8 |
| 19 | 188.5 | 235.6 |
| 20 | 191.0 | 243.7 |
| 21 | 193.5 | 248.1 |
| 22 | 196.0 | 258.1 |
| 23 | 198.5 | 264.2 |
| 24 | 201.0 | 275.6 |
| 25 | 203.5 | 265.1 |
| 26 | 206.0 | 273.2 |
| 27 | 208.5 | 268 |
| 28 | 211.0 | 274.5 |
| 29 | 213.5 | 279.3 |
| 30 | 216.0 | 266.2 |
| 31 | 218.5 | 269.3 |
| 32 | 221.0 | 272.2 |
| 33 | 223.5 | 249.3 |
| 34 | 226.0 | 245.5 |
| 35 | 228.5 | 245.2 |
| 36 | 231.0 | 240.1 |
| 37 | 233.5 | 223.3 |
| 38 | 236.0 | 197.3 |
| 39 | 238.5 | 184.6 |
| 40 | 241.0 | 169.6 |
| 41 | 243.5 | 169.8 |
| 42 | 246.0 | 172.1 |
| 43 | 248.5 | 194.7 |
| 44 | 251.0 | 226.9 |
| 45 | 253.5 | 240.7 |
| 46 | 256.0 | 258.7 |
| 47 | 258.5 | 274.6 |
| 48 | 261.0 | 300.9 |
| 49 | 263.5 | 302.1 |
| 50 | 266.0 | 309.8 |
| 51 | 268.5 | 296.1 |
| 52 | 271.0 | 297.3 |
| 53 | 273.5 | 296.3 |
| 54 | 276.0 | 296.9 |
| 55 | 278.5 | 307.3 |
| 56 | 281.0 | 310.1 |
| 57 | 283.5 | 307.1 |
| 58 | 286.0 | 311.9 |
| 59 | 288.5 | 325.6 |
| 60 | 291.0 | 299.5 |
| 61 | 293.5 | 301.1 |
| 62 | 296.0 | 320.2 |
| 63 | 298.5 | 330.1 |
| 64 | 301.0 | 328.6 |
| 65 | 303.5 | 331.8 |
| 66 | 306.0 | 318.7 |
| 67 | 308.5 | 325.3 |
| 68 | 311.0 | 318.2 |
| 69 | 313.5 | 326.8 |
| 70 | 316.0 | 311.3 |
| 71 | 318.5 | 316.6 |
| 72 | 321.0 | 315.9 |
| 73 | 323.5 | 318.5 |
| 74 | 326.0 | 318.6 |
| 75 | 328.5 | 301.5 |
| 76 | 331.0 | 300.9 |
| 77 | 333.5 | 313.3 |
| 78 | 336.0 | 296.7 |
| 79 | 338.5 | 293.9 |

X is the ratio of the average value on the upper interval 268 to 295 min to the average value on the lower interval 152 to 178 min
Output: 1.28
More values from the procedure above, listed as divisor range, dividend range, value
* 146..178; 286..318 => 1.34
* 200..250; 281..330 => 1.34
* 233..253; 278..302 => 1.63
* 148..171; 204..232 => 1.10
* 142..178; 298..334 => 1.33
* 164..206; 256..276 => 1.21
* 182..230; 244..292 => 1.08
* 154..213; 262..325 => 1.26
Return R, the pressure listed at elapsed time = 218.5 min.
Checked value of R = 269.3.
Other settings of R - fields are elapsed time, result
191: 243.7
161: 258.5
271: 297.3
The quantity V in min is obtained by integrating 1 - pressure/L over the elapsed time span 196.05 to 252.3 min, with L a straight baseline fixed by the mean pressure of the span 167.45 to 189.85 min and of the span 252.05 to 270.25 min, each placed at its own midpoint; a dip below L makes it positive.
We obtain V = 4.7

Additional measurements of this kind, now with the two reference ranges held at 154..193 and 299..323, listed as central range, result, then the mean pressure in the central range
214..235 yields 1.4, 252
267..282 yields -0.1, 301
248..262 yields 1.8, 251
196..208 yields -0.6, 268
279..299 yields -0.3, 312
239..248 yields 3.4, 174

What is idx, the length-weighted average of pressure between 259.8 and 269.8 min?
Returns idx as 302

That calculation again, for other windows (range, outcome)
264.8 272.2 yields 301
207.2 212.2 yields 271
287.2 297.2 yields 312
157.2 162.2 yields 253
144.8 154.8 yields 247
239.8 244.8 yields 170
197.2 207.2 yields 269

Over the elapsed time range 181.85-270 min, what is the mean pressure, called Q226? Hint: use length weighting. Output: 248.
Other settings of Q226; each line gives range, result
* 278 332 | 316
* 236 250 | 181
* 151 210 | 247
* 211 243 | 237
